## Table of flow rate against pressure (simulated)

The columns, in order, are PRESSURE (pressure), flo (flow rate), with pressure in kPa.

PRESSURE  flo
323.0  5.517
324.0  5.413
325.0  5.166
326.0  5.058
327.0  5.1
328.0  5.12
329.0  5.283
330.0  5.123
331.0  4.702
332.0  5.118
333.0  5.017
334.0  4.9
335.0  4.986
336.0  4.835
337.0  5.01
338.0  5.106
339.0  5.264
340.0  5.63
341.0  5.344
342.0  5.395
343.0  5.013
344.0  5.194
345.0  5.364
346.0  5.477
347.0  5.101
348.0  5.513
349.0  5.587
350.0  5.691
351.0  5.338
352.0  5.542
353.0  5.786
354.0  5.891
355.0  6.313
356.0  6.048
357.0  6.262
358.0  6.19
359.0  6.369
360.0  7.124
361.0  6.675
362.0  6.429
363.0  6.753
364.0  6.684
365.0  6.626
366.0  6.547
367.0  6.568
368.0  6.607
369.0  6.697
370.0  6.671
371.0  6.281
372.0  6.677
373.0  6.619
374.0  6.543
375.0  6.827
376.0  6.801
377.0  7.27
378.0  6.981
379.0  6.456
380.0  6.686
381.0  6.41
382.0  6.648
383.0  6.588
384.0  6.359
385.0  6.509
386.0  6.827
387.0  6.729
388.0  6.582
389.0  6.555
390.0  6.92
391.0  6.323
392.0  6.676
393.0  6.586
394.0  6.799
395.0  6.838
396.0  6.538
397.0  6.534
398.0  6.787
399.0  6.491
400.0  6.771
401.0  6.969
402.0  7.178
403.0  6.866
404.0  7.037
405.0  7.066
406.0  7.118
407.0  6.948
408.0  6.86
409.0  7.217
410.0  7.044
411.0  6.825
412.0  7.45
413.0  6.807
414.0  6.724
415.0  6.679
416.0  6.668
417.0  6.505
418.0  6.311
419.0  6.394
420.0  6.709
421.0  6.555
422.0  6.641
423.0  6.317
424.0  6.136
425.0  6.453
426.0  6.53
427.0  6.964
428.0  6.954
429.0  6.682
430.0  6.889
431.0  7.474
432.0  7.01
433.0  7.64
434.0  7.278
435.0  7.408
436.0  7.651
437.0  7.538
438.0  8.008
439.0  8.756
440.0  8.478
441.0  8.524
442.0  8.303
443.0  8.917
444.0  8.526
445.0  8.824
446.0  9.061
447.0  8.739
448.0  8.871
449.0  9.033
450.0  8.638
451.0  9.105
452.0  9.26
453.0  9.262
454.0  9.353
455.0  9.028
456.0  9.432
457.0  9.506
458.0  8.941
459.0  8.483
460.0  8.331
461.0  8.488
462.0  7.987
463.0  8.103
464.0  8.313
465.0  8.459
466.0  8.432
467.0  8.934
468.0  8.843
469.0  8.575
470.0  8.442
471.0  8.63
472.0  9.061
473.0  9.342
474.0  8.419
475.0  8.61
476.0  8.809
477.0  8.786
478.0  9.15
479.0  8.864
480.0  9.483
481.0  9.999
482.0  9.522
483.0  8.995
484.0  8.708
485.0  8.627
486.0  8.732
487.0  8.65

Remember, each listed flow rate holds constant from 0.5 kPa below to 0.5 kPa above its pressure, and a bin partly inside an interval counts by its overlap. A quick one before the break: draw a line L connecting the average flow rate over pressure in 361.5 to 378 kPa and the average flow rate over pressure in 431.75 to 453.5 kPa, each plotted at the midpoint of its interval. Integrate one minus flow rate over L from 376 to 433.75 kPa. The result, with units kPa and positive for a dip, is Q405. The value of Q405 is 5.62 kPa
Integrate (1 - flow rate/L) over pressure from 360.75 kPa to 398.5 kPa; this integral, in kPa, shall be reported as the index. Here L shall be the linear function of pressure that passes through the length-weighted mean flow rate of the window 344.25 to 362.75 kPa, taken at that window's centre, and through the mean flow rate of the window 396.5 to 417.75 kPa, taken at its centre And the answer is -1.6 kPa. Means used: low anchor 5.93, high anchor 6.88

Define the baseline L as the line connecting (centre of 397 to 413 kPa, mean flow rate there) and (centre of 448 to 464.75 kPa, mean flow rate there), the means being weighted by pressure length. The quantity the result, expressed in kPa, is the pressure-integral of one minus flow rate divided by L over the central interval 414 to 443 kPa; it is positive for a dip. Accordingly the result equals 2.5 kPa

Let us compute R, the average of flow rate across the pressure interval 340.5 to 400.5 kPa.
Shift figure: 6.34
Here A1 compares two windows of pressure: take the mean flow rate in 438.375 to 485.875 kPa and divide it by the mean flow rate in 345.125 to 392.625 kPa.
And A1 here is 1.38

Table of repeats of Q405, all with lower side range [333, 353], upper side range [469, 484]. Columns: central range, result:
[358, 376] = -2.0 kPa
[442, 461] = -1.5 kPa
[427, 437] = 0.7 kPa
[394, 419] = 0.7 kPa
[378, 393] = -0.3 kPa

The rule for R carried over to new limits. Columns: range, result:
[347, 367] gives 6.16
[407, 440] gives 6.99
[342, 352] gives 5.37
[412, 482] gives 8.09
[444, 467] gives 8.8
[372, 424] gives 6.73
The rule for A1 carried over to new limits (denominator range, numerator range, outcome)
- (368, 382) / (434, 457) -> 1.30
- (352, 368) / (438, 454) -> 1.38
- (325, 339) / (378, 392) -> 1.31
